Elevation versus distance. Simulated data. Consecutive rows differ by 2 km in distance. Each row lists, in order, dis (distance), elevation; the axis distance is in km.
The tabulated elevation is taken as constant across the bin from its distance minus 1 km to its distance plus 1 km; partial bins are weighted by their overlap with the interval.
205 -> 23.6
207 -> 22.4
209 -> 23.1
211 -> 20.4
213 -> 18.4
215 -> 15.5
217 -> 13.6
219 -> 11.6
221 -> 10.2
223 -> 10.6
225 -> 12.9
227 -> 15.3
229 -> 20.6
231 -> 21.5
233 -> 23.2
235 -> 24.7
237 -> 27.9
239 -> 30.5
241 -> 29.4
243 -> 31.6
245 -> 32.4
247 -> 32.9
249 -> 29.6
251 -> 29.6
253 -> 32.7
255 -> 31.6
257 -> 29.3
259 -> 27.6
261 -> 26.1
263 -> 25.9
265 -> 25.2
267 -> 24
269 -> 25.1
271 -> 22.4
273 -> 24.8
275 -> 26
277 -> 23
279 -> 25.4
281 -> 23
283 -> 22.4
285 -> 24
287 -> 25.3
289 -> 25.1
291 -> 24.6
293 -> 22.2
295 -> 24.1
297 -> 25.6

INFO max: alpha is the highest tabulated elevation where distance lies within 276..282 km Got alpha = 25.4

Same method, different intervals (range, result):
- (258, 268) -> 27.6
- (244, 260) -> 32.9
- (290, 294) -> 24.6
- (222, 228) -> 15.3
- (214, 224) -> 15.5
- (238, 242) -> 30.5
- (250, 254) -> 32.7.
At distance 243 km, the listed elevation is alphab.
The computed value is 31.6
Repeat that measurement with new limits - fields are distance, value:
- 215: 15.5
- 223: 10.6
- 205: 23.6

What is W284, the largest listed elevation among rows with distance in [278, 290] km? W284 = 25.4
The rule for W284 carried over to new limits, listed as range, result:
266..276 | 26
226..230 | 20.6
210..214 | 20.4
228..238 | 27.9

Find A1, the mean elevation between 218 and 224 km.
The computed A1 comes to 10.8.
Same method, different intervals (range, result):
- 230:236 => 23.1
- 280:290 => 24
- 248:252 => 29.6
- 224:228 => 14.1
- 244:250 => 31.6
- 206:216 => 20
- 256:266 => 26.8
